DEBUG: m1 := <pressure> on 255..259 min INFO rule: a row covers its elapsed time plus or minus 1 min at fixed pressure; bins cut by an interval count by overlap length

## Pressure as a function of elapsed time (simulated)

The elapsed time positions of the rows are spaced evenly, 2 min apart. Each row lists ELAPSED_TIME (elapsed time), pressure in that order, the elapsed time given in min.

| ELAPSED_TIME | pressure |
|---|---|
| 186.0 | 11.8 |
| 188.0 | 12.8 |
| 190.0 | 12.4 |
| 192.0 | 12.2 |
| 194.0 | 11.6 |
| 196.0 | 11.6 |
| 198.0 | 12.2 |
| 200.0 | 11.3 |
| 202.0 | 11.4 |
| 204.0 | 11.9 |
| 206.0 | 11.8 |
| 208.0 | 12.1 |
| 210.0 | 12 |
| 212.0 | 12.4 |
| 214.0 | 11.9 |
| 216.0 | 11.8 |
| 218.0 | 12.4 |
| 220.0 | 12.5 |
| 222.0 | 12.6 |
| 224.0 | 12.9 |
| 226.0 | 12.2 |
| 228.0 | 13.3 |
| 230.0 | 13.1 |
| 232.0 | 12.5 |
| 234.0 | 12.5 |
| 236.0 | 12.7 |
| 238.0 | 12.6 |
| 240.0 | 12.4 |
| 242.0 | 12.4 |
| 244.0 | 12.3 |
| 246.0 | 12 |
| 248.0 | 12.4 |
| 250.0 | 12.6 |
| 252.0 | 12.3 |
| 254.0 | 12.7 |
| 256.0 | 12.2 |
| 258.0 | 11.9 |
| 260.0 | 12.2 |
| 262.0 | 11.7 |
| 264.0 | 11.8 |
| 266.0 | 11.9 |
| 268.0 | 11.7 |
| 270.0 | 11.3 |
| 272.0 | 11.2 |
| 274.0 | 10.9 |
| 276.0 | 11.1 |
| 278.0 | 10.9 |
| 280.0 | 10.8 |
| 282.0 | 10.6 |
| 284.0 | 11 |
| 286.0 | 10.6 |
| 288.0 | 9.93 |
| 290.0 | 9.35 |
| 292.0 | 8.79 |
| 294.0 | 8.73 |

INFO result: 12.1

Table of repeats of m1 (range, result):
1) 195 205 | 11.7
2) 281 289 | 10.5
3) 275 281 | 10.9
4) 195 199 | 11.9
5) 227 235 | 12.9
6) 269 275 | 11.1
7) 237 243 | 12.5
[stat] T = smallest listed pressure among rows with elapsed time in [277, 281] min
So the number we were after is 10.8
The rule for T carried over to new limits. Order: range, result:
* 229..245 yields 12.3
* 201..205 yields 11.4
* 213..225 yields 11.8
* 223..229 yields 12.2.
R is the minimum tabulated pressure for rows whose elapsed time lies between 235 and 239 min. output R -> 12.6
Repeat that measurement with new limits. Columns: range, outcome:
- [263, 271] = 11.3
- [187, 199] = 11.6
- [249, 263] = 11.7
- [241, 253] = 12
